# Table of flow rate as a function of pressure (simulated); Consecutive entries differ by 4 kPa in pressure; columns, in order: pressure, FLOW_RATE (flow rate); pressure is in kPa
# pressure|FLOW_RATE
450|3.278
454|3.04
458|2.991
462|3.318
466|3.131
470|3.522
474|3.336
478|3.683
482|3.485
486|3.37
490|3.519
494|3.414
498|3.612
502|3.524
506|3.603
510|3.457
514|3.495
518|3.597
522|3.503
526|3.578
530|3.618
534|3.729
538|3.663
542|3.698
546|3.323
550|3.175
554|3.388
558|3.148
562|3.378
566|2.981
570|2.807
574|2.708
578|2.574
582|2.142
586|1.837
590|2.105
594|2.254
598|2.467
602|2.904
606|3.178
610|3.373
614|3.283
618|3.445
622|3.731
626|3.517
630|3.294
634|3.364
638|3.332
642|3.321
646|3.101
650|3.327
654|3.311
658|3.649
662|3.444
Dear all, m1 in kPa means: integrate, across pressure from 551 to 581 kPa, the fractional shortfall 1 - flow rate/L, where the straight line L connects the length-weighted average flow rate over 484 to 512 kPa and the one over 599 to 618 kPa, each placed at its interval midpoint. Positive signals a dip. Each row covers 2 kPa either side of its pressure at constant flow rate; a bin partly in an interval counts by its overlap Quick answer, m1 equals 3.0 kPa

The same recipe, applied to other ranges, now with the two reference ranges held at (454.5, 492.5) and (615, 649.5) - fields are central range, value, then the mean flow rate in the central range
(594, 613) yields 2.6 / 2.92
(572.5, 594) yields 7.1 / 2.26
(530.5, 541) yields -1.0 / 3.69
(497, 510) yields -0.7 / 3.56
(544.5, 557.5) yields 0.4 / 3.28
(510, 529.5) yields -1.0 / 3.54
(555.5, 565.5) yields 0.4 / 3.23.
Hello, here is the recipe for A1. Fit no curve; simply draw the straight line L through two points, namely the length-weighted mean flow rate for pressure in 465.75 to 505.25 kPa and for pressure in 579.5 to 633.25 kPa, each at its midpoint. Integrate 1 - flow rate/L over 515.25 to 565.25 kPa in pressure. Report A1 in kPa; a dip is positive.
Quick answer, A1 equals -4.0 kPa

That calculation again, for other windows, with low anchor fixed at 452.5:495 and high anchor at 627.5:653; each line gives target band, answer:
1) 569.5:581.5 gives 2.54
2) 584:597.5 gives 4.90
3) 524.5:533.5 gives -0.78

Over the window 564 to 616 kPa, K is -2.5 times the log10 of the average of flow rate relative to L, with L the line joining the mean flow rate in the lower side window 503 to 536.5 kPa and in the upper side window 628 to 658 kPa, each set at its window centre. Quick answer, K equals 0.27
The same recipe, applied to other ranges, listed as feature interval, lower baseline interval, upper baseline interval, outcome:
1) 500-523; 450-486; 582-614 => -0.15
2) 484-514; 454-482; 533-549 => -0.02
